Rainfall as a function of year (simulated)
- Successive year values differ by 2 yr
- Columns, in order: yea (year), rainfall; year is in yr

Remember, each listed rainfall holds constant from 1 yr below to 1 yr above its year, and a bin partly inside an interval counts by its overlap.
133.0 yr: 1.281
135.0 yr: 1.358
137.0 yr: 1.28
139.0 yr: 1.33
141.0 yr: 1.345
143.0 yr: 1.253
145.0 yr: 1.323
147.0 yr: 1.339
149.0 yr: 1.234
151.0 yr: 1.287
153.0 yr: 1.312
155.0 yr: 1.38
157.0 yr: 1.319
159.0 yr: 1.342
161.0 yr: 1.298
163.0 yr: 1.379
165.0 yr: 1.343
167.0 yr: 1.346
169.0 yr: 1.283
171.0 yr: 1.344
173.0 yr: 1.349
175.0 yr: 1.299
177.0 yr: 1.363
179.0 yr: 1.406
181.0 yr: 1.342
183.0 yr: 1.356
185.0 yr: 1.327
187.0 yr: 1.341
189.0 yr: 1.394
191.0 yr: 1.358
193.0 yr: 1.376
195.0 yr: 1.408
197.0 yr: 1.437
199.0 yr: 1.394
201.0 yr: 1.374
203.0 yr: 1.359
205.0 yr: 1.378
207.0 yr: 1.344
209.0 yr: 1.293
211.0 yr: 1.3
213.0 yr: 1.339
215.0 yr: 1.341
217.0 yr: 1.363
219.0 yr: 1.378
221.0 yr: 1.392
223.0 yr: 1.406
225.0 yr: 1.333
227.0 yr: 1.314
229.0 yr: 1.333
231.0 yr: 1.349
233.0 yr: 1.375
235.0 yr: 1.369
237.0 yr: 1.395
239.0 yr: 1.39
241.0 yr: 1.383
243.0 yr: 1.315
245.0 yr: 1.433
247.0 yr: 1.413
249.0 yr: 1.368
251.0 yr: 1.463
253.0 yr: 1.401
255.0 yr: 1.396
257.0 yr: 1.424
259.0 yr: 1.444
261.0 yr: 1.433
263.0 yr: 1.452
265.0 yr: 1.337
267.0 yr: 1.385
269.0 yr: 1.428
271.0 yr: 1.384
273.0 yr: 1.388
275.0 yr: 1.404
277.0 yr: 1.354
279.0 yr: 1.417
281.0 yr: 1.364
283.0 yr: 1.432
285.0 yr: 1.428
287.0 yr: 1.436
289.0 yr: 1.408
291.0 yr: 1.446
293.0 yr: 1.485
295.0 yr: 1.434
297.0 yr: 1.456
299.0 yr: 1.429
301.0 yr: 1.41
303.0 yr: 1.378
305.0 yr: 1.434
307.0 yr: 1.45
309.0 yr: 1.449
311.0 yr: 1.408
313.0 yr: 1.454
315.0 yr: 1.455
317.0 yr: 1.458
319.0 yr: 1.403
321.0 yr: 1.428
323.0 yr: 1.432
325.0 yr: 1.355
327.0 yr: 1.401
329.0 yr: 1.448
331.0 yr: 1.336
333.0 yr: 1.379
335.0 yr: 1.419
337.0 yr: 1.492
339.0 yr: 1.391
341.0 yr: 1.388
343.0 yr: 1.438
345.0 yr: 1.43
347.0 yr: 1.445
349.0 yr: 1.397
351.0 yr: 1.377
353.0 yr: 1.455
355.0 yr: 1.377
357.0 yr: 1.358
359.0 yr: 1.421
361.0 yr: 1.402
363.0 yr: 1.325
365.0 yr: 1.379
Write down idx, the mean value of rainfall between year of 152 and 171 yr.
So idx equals 1.33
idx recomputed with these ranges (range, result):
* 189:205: 1.39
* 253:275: 1.41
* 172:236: 1.36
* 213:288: 1.39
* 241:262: 1.41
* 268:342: 1.42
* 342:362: 1.41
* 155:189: 1.34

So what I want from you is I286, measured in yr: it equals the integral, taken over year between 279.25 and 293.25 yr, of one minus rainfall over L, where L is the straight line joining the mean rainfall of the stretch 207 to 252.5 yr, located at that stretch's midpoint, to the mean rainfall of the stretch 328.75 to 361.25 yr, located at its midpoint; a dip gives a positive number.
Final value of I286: -0.4 yr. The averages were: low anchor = 1.37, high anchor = 1.41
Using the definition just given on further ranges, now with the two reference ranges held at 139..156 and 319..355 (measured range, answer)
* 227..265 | -0.8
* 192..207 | -0.5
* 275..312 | -0.9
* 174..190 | -0.3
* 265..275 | -0.1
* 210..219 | 0.0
